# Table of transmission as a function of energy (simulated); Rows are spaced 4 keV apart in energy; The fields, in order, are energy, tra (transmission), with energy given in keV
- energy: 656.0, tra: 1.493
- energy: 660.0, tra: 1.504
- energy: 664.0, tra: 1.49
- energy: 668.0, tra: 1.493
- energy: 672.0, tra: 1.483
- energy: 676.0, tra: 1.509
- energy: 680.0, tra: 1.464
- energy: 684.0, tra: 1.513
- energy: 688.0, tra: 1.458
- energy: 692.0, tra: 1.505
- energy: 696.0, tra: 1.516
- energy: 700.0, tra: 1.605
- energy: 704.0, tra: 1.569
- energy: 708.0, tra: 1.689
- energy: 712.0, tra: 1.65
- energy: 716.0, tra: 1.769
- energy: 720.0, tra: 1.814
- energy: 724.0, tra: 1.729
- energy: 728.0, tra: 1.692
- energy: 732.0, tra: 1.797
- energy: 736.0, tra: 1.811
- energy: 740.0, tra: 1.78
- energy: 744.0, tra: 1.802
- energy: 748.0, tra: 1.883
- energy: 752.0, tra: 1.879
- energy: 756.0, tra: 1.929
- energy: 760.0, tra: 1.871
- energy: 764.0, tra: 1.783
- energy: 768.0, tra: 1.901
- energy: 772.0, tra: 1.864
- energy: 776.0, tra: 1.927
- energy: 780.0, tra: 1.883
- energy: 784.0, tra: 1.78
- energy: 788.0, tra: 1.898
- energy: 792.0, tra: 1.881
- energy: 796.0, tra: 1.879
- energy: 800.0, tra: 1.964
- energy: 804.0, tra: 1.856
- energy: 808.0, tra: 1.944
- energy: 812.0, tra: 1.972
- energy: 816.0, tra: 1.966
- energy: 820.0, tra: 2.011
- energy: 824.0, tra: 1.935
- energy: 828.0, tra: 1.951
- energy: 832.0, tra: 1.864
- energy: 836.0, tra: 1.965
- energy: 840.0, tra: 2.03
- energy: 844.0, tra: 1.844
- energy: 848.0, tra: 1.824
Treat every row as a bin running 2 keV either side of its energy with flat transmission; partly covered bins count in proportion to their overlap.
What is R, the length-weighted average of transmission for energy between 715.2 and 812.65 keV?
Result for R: 1.85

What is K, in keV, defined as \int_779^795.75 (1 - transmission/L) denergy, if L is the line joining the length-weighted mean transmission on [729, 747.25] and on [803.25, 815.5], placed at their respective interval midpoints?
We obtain 0.3 keV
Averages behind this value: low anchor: 1.8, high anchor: 1.94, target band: 1.86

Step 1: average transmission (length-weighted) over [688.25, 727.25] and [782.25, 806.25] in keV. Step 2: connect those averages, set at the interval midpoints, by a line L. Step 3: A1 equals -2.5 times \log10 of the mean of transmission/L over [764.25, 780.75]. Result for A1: -0.04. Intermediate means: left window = 1.64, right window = 1.88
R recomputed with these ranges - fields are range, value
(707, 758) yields 1.79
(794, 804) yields 1.91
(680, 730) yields 1.62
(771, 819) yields 1.9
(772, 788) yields 1.87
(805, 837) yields 1.95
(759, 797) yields 1.87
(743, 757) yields 1.87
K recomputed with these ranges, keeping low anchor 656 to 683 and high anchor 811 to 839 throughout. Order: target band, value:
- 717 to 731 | -0.8 keV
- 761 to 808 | -1.1 keV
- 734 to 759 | -1.8 keV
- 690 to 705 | 0.3 keV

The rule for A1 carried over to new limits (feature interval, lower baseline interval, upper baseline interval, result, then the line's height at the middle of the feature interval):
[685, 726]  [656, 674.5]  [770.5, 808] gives -0.004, 1.62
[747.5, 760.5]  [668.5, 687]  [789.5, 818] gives -0.084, 1.75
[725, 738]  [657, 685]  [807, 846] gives -0.059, 1.67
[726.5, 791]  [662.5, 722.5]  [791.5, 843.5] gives -0.048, 1.77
